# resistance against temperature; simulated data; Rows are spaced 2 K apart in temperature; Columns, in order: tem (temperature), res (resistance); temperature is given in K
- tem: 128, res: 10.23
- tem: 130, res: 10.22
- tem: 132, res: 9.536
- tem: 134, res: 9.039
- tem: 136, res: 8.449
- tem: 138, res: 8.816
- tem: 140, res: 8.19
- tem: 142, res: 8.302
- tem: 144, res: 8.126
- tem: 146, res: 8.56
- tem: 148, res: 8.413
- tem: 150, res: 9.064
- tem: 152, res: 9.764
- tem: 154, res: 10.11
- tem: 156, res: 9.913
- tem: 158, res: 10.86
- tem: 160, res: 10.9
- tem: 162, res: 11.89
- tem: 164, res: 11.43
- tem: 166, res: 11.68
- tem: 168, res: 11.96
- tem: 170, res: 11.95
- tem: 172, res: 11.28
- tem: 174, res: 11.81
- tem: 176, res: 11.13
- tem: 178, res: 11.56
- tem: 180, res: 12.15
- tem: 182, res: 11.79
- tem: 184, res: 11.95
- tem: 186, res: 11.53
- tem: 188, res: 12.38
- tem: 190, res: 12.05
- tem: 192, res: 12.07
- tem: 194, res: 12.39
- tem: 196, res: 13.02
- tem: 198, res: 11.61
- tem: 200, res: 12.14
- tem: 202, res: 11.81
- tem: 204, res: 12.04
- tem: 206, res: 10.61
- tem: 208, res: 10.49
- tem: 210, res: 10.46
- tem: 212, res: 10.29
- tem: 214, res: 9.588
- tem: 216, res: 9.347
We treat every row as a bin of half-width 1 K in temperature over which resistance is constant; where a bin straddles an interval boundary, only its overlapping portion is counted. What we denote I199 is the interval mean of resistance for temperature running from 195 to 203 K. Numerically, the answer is 12.1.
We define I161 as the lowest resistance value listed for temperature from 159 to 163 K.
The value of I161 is 10.9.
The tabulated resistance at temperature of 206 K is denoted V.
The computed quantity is 10.61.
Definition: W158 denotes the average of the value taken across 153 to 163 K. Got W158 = 10.7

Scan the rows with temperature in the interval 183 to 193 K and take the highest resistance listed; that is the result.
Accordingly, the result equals 12.38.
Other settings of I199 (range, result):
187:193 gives 12.2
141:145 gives 8.21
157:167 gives 11.4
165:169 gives 11.8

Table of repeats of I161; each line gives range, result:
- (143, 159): 8.126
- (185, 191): 11.53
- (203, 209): 10.49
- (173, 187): 11.13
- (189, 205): 11.61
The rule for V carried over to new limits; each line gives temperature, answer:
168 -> 11.96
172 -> 11.28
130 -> 10.22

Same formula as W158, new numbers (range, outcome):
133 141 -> 8.62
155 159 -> 10.4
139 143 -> 8.25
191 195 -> 12.2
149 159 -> 9.94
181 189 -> 11.9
